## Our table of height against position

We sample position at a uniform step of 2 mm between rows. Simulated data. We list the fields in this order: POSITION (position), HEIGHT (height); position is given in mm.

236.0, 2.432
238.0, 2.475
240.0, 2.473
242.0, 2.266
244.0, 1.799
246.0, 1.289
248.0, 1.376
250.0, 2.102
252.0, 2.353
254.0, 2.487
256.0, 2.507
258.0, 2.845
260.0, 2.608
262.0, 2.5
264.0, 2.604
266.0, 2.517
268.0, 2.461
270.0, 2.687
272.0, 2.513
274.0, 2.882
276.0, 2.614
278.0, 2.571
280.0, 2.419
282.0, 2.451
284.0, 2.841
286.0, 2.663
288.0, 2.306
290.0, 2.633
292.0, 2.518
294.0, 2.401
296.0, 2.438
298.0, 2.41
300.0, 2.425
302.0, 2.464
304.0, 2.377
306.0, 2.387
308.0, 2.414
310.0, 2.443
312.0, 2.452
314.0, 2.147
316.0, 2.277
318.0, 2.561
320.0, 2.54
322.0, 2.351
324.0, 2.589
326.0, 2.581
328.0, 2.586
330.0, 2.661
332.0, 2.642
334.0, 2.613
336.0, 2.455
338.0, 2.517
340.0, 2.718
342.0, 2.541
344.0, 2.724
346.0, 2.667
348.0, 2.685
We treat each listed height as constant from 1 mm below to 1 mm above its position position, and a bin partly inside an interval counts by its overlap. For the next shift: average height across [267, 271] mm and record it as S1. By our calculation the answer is 2.57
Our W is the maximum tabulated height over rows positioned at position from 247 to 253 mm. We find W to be 2.353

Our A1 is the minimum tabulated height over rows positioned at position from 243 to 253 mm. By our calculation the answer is 1.289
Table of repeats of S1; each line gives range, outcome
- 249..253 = 2.23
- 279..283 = 2.44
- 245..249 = 1.33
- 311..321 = 2.4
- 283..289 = 2.6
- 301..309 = 2.41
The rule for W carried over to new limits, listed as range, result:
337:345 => 2.724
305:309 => 2.414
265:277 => 2.882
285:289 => 2.663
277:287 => 2.841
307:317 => 2.452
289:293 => 2.633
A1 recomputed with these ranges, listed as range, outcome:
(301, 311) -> 2.377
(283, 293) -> 2.306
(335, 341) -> 2.455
